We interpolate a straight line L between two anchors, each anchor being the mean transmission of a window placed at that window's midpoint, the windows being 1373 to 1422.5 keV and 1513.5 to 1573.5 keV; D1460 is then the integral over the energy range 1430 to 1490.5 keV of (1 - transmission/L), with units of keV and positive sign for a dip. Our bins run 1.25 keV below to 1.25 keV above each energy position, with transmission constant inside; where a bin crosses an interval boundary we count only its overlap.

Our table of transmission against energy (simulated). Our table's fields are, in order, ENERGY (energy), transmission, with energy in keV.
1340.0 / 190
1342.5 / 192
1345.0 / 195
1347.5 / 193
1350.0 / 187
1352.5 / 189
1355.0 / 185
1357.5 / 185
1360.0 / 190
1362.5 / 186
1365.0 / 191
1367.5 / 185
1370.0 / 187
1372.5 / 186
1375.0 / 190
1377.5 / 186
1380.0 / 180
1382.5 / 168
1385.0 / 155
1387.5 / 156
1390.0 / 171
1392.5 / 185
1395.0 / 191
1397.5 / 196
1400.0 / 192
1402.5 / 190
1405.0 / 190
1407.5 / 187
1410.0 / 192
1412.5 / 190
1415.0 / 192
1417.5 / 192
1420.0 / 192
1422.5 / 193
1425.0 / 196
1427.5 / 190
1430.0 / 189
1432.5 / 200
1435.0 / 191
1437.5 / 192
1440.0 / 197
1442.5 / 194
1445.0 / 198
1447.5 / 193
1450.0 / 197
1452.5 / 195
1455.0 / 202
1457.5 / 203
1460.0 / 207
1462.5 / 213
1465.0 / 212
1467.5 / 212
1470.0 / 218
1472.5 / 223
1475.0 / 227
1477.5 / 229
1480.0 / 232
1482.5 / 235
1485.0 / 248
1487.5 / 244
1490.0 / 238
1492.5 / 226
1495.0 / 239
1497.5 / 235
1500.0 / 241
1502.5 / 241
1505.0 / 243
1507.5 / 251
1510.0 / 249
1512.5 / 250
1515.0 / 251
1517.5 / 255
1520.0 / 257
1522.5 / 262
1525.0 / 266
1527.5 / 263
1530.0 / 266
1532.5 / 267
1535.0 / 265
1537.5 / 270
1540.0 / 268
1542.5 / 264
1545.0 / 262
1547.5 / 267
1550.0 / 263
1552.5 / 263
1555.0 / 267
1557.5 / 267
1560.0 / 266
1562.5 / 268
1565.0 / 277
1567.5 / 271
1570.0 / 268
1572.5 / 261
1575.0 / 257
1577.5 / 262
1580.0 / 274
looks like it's 2.0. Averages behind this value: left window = 184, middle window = 212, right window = 265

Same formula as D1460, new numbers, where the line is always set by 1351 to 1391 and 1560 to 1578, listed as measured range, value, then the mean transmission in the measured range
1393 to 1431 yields 1.34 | 191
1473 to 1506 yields -0.63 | 236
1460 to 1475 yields 0.45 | 216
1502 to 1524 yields -0.84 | 252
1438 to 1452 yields 1.13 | 196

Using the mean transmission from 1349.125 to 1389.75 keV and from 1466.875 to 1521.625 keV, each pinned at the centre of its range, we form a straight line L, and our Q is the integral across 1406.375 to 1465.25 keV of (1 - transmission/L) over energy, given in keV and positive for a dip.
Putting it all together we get 4.4 keV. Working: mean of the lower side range 181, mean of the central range 196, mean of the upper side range 239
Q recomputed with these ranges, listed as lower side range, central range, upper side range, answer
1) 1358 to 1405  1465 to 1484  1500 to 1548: 0.61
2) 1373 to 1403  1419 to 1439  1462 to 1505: 0.87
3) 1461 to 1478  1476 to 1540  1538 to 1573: -2.41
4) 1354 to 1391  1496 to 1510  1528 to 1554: 0.20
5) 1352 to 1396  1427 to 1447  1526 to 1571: 1.71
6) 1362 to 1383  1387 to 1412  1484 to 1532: 1.48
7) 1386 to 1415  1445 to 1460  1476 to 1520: 1.17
